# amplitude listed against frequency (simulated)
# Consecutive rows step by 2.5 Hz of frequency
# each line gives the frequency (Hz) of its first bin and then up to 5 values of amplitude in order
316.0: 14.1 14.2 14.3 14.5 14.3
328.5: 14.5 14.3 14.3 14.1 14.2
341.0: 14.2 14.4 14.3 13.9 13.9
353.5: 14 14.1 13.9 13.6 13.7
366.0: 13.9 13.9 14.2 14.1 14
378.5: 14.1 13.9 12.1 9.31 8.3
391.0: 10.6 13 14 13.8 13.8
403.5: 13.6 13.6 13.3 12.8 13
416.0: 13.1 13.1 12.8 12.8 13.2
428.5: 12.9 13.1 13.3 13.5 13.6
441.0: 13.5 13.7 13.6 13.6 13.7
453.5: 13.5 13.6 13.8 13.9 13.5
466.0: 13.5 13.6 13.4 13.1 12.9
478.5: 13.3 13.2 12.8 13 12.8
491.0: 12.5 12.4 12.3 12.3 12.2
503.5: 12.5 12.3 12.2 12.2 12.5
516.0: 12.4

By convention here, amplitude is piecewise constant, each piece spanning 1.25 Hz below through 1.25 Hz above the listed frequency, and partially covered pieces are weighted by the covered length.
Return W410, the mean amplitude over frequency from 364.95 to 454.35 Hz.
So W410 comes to 13.1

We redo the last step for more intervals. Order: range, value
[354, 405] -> 13.1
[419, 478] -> 13.4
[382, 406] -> 12.2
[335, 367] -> 14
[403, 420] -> 13.2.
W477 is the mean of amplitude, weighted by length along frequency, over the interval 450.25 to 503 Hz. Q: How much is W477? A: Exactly 13.1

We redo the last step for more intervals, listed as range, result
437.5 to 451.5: 13.6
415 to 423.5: 13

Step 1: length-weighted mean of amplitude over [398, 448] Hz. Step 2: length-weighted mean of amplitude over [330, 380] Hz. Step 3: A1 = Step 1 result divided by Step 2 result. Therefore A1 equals 0.95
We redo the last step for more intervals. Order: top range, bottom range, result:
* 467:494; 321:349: 0.91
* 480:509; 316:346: 0.88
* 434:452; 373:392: 1.13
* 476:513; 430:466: 0.93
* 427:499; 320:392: 0.98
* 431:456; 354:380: 0.97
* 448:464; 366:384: 0.99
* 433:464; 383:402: 1.15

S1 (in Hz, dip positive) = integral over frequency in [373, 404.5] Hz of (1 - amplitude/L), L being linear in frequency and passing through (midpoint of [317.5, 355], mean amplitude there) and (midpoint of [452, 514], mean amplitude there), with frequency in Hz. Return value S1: 2.6 Hz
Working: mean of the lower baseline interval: 14.2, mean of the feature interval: 12.6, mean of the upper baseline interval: 12.9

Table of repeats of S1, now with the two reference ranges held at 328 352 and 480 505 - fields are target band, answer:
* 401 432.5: 0.6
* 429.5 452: -0.6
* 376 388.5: 1.5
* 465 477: -0.5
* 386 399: 2.0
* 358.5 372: 0.1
